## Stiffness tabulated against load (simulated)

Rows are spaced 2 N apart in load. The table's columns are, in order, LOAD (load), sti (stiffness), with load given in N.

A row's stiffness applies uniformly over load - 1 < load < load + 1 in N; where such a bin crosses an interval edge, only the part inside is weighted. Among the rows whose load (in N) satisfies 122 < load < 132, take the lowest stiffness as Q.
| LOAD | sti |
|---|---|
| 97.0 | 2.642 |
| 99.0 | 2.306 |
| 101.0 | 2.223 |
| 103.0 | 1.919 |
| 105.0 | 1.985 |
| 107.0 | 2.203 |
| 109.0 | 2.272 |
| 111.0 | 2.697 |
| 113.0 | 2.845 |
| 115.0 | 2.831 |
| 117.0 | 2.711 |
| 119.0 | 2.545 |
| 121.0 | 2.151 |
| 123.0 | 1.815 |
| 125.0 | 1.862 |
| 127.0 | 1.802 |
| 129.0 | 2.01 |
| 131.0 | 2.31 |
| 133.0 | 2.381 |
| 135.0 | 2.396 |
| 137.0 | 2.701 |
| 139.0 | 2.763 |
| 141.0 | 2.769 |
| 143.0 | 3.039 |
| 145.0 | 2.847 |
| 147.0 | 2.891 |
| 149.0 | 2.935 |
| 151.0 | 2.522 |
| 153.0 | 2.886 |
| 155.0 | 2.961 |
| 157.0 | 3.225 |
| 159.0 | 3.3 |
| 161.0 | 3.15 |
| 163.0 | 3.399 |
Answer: 1.802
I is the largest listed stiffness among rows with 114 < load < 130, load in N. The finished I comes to 2.831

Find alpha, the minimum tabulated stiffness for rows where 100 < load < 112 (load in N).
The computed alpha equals 1.919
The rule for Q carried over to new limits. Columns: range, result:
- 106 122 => 2.151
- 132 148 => 2.381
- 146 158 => 2.522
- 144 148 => 2.847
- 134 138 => 2.396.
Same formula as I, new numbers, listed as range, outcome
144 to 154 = 2.935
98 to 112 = 2.697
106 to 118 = 2.845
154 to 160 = 3.3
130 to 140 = 2.763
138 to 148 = 3.039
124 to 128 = 1.862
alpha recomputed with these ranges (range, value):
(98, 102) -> 2.223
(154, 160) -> 2.961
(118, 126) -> 1.815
